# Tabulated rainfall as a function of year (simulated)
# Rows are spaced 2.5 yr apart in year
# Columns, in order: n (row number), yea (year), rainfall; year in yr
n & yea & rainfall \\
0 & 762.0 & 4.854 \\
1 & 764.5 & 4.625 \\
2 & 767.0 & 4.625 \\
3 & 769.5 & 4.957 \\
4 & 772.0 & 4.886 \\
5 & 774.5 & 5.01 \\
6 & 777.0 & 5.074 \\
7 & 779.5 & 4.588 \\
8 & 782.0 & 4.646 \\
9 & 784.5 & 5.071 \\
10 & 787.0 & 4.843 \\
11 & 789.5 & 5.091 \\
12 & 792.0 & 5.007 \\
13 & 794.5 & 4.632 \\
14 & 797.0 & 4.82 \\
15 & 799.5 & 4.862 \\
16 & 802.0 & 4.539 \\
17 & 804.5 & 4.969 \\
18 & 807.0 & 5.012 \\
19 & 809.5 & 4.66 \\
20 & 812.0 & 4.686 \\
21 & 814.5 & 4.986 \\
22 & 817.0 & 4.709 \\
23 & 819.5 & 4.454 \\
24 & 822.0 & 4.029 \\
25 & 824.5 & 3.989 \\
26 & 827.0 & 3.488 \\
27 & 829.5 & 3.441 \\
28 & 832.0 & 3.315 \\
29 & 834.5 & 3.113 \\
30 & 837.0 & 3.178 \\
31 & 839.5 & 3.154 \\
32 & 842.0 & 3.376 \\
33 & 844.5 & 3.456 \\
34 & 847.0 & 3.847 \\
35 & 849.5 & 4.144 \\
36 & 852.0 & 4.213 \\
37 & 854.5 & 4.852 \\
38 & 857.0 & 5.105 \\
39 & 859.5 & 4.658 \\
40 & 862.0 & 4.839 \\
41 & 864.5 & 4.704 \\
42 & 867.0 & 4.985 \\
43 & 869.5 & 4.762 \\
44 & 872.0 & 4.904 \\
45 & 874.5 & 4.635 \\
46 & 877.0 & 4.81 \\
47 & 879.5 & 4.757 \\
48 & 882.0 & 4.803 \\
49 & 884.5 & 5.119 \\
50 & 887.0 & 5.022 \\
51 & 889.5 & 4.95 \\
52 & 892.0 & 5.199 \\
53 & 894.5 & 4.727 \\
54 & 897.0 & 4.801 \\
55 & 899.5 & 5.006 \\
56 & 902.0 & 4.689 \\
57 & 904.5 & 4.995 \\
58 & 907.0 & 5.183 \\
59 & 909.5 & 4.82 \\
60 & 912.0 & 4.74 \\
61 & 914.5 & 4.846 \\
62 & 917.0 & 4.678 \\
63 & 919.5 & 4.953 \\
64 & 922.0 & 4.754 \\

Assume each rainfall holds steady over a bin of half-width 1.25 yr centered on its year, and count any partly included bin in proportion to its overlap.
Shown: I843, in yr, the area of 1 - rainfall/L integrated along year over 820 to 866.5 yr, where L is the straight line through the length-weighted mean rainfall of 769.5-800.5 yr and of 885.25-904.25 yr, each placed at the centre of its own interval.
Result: 8.9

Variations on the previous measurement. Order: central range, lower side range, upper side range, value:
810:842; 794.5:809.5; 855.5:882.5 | 6.21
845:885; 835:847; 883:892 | -4.42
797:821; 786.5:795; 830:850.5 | -2.15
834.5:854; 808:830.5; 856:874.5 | 4.05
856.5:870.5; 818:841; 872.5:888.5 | -1.26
